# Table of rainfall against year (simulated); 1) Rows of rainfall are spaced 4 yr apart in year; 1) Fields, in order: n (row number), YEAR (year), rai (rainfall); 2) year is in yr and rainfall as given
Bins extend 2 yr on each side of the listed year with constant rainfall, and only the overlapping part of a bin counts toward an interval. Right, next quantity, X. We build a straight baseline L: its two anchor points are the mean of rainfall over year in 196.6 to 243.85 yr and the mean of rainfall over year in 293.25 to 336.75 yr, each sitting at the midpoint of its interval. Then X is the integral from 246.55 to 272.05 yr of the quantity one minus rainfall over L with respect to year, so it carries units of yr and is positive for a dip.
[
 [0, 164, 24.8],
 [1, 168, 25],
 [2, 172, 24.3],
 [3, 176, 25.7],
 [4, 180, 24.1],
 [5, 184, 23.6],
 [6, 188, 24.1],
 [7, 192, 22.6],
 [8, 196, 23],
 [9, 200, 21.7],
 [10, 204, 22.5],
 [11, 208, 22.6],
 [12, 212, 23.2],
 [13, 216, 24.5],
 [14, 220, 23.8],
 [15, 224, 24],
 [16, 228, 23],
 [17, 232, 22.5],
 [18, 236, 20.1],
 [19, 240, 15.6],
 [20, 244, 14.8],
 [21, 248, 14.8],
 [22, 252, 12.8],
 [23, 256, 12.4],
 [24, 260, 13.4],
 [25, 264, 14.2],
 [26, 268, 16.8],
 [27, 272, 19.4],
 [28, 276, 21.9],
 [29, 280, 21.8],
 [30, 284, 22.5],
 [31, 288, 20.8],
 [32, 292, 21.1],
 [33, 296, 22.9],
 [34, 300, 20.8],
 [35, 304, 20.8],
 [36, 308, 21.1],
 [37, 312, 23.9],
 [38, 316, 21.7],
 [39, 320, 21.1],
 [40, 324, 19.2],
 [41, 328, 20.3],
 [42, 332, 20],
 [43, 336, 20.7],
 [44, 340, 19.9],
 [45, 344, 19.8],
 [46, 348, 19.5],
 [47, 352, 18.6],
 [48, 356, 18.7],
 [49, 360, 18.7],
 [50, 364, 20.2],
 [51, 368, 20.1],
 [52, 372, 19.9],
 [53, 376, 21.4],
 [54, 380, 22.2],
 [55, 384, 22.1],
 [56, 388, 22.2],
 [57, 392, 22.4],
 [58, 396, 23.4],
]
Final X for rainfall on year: 8.4 yr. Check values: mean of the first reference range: 21.9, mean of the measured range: 14.5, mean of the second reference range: 21.1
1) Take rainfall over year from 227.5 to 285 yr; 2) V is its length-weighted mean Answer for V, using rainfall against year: 17.5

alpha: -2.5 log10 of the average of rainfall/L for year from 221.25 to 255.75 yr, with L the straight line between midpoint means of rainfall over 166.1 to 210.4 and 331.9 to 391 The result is 0.23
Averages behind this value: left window 23.6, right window 20.3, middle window 18.3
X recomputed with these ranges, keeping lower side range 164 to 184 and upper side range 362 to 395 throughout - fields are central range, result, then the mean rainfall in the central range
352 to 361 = 1.26 yr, 18.7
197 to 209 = 0.94 yr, 22.3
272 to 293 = 1.36 yr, 21.4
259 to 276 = 4.66 yr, 16.8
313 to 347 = 2.67 yr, 20.4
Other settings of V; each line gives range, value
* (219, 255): 18.7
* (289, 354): 20.7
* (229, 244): 19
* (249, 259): 12.9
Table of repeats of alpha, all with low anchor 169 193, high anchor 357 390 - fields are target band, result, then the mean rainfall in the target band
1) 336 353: 0.088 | 19.6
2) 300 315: 0.009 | 21.8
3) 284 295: 0.042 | 21.4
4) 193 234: 0.024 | 23.1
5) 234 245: 0.334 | 17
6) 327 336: 0.066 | 20.3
